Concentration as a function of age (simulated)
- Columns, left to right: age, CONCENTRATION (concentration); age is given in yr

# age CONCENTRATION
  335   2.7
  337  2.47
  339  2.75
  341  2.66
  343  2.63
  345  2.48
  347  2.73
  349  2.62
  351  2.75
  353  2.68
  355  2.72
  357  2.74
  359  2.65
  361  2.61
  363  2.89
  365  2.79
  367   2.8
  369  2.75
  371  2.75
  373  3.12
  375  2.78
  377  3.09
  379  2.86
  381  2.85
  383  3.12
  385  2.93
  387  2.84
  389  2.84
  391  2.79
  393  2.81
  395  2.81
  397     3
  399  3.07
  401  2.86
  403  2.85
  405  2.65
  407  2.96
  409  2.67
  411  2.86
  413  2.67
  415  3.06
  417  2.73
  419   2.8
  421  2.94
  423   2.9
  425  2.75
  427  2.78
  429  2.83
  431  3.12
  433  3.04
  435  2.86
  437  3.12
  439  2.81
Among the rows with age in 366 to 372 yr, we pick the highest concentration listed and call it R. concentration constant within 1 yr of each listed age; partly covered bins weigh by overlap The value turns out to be 2.8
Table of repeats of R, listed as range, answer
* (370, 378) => 3.12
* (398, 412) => 3.07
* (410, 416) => 3.06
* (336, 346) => 2.75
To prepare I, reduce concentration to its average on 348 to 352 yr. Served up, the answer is 2.69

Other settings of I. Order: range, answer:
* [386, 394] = 2.82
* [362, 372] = 2.8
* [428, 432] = 2.98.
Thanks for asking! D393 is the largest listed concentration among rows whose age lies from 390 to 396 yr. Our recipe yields 2.81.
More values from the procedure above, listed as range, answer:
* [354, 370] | 2.89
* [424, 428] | 2.78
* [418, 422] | 2.94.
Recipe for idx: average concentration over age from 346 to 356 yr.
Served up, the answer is 2.7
